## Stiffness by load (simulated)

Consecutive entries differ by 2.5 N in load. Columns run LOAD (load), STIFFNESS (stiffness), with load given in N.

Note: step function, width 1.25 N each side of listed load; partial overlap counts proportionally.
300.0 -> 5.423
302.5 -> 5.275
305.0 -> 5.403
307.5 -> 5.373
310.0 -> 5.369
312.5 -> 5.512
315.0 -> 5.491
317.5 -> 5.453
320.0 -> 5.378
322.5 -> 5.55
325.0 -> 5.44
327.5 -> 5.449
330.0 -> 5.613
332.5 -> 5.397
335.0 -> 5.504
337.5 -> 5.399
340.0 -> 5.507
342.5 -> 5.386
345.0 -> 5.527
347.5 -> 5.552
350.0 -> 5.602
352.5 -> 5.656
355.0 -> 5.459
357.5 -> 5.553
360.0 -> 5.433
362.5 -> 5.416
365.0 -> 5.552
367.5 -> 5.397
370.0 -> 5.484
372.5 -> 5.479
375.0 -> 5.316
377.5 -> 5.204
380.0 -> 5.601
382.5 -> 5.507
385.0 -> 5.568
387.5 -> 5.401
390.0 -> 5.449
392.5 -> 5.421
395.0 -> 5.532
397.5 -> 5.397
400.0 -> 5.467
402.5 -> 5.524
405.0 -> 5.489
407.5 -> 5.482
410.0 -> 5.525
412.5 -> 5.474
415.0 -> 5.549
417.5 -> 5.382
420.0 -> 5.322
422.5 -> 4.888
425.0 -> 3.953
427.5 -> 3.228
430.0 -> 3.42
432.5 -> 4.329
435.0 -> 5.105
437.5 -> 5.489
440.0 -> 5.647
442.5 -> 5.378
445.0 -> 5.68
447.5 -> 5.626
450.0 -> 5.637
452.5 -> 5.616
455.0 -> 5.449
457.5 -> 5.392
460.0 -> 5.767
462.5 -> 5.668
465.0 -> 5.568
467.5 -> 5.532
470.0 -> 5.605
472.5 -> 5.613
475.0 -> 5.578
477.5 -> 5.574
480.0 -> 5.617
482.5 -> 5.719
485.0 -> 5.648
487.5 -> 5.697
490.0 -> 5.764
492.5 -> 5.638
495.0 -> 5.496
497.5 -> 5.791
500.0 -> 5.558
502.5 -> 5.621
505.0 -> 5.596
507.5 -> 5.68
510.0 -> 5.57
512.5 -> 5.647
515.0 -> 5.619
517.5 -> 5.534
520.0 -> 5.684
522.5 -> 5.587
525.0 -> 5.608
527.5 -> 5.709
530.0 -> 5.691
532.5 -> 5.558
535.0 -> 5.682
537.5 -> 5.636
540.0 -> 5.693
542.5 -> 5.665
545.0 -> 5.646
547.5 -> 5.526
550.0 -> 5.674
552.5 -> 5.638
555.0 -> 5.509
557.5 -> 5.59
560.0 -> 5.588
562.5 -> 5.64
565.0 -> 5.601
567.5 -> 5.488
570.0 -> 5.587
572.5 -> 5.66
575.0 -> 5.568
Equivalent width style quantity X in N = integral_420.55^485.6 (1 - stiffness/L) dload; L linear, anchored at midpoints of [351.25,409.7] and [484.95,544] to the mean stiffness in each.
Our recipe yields 3.61 N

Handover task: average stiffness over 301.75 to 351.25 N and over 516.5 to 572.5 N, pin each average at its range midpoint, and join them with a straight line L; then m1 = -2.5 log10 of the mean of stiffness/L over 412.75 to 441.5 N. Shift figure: 0.16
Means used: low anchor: 5.46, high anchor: 5.62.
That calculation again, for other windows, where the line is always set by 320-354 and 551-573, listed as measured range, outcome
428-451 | 0.09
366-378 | 0.02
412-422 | 0.03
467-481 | -0.01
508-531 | -0.01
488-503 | -0.02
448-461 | 0.00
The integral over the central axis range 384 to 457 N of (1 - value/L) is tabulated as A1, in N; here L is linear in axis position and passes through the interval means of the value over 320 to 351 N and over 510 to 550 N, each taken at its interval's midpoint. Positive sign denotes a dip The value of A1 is 4.3 N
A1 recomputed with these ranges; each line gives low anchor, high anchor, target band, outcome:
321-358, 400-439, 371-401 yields -1.5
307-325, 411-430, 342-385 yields -3.0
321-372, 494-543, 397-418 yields 0.2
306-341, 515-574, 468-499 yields -0.4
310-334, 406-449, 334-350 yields -0.3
